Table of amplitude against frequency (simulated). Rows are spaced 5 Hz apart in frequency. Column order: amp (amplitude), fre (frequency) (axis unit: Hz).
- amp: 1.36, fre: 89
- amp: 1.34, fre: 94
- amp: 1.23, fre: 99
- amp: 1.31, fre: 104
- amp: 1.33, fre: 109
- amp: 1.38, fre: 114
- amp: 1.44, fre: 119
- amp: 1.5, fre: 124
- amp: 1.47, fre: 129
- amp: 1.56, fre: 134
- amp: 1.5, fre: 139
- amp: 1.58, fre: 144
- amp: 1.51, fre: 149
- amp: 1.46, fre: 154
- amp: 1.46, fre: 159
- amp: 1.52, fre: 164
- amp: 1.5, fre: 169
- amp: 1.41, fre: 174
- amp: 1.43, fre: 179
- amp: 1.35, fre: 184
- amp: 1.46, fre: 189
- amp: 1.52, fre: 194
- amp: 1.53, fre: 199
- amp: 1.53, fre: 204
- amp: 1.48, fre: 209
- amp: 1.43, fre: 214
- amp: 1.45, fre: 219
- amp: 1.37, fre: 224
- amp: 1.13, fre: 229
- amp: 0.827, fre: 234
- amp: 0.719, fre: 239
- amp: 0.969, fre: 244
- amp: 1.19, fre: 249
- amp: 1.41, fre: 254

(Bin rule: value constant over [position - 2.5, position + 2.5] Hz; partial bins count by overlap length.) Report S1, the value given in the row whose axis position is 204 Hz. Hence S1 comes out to 1.53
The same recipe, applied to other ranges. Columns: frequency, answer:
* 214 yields 1.43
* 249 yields 1.19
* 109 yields 1.33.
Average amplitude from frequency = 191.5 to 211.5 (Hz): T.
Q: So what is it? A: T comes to 1.51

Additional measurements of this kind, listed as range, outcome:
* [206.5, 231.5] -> 1.37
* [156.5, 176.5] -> 1.47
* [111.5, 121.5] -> 1.41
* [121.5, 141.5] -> 1.51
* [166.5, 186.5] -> 1.42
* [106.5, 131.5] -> 1.42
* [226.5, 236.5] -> 0.979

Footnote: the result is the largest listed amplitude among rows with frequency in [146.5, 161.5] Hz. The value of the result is 1.51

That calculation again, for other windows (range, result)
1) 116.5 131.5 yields 1.5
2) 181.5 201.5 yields 1.53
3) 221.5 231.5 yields 1.37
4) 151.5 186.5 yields 1.52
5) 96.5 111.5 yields 1.33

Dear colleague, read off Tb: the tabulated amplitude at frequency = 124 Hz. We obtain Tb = 1.5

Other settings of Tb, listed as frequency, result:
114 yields 1.38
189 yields 1.46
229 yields 1.13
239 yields 0.719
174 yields 1.41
